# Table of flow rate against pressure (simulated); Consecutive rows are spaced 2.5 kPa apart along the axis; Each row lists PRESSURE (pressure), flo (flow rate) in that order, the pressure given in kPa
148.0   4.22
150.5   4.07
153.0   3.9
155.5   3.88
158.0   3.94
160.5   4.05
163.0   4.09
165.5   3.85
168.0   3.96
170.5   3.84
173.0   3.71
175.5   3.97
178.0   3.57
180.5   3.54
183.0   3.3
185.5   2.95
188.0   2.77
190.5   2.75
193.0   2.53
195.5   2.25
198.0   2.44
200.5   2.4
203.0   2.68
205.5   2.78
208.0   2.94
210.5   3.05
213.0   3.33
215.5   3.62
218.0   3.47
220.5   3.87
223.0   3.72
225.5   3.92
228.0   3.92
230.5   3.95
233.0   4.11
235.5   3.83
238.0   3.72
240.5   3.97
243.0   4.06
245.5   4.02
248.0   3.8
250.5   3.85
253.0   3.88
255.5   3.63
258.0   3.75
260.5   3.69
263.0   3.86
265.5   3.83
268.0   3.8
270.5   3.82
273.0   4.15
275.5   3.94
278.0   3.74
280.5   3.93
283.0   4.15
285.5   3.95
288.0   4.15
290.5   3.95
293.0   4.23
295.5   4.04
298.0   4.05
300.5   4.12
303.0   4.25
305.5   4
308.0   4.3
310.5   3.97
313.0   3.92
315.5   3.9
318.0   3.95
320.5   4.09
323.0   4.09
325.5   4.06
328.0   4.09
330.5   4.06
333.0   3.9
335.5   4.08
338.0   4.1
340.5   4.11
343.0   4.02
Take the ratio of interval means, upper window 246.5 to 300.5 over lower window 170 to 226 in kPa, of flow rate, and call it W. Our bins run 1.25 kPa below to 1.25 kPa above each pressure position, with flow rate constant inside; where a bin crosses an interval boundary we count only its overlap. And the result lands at 1.2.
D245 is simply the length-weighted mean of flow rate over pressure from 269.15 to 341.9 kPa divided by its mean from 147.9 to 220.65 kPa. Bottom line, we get 1.20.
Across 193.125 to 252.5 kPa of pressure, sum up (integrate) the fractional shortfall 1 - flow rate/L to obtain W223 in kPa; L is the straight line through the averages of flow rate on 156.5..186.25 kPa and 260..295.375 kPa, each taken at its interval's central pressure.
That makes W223 6.1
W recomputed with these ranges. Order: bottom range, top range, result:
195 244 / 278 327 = 1.19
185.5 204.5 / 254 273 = 1.47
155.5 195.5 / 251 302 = 1.13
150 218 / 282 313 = 1.23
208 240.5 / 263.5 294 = 1.07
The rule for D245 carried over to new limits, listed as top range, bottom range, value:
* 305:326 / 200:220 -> 1.31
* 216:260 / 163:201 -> 1.19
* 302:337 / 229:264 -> 1.05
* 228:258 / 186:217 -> 1.39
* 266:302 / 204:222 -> 1.22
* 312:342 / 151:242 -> 1.16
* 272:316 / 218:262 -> 1.05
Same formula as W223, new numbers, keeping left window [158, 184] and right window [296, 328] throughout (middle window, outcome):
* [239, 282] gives 1.1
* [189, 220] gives 7.9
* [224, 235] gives -0.1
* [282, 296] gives -0.2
